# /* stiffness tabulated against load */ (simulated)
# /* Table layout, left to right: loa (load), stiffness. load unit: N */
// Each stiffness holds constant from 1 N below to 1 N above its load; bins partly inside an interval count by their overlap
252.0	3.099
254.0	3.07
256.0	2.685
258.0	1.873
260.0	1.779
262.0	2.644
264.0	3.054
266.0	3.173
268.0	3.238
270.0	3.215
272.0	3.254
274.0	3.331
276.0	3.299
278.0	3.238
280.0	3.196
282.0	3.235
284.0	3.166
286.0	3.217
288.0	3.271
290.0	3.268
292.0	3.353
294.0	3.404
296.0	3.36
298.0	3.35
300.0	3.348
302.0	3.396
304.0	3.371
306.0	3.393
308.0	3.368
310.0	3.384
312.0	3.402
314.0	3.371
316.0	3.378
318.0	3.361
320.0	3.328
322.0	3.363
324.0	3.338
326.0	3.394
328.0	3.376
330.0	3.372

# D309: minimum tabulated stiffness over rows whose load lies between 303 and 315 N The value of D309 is 3.368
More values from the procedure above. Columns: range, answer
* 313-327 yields 3.328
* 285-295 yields 3.217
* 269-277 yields 3.215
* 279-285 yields 3.166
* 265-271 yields 3.173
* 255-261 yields 1.779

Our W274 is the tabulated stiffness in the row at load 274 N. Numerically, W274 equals 3.331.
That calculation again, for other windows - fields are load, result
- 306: 3.393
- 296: 3.36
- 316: 3.378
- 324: 3.338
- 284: 3.166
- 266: 3.173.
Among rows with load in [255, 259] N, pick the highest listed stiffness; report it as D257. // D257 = 2.685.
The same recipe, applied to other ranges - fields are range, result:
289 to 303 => 3.404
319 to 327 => 3.394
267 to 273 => 3.254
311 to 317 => 3.402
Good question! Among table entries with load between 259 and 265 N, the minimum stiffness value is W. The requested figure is 1.779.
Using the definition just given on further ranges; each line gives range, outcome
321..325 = 3.338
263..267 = 3.054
